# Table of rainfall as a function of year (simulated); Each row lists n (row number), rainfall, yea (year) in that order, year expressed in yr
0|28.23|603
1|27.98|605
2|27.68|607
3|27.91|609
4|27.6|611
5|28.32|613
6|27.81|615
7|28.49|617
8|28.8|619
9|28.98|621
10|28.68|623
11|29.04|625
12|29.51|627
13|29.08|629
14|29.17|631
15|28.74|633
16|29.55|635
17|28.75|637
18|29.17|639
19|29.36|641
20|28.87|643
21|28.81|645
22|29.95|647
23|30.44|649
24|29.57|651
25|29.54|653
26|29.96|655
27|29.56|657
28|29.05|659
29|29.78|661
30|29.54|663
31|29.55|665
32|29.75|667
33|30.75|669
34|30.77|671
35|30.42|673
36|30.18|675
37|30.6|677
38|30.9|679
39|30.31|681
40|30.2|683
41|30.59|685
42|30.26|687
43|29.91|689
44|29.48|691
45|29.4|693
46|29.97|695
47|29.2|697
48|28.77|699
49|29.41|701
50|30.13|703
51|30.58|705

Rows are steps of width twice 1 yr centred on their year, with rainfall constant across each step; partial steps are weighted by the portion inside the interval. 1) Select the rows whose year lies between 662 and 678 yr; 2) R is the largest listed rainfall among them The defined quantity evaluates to 30.77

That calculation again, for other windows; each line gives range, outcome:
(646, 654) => 30.44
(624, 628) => 29.51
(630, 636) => 29.55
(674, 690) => 30.9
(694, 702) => 29.97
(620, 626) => 29.04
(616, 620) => 28.8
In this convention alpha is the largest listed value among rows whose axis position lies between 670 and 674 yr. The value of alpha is 30.77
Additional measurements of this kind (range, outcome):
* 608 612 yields 27.91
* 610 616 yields 28.32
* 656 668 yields 29.78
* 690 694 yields 29.48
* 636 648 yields 29.95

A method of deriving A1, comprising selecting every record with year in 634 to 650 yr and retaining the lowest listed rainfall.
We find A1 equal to 28.75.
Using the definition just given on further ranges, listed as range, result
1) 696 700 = 28.77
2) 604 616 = 27.6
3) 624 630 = 29.04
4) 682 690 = 29.91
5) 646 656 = 29.54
